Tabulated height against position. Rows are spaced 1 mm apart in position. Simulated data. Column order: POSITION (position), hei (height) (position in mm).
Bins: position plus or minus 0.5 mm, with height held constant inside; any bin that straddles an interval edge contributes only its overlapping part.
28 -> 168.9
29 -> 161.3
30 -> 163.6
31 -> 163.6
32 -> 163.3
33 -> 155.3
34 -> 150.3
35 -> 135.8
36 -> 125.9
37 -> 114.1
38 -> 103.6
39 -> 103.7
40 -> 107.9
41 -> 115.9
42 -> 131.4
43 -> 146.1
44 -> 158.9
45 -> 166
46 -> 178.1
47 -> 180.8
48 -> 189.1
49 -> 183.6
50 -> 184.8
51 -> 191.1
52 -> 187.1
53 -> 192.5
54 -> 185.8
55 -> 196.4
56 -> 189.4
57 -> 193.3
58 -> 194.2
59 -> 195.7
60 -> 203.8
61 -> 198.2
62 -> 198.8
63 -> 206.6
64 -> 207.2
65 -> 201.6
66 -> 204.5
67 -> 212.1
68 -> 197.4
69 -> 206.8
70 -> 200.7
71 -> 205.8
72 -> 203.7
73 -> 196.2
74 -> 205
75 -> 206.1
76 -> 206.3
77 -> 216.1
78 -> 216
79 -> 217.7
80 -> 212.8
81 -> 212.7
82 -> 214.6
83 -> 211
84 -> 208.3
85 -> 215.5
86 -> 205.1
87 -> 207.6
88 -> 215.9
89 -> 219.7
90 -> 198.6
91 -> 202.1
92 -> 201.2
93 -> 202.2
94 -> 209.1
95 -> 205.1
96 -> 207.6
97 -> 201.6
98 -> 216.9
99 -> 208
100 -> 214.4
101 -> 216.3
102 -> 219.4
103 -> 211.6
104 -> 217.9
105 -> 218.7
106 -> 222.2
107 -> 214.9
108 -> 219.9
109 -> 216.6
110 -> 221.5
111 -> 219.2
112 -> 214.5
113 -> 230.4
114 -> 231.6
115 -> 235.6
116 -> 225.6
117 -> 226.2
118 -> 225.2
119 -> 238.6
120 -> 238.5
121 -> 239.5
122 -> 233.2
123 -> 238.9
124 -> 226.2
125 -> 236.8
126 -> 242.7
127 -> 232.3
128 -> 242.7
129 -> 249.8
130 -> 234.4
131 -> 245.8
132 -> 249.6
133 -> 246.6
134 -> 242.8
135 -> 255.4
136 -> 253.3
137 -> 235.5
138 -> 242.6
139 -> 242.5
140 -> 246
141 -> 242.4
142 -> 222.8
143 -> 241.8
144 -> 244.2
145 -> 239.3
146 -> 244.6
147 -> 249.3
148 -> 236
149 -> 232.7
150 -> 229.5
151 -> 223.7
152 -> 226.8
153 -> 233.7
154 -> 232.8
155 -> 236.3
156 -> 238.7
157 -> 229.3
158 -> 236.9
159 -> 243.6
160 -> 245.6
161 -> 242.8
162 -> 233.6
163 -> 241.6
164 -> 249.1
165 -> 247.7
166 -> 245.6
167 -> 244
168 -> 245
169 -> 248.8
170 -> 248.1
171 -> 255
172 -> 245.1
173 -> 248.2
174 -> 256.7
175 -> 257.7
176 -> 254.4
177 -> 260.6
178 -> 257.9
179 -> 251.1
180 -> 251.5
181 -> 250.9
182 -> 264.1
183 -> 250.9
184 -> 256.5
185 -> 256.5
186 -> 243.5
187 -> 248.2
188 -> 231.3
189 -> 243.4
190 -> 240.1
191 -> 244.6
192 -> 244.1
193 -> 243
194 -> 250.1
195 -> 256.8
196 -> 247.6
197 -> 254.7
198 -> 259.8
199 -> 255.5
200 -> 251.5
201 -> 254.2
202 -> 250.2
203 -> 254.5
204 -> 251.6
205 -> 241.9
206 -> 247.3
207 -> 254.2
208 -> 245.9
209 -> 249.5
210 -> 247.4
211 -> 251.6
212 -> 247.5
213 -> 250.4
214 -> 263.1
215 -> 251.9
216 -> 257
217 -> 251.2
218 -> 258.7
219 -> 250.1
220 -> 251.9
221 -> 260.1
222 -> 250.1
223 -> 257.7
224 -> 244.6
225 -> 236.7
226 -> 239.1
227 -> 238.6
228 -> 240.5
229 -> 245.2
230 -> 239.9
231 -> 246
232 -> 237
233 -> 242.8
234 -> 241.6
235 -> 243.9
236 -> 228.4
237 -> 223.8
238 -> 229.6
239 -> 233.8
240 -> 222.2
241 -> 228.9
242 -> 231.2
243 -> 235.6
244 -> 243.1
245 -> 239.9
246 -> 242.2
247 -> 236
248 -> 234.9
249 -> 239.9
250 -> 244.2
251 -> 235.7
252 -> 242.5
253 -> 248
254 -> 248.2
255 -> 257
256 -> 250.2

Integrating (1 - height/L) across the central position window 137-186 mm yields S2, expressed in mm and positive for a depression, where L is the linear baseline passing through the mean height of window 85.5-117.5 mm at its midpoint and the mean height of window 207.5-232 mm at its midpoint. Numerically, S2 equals -2.5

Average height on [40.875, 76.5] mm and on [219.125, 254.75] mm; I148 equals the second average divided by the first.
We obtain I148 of 1.3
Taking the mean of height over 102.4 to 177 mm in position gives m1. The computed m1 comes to 237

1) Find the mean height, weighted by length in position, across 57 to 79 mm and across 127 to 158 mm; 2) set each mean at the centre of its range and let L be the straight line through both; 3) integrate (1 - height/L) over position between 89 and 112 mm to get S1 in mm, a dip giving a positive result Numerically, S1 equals 0.8 mm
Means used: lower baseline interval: 204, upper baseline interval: 240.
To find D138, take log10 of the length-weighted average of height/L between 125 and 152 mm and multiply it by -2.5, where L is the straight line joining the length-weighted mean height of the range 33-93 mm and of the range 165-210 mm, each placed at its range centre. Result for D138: -0.07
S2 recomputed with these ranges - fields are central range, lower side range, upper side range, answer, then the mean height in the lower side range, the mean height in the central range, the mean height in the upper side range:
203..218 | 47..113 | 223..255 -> -1.17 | 206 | 251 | 239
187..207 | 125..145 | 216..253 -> -0.58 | 243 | 249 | 241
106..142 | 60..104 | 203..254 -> -2.75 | 208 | 235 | 244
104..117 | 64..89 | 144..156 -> -0.09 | 209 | 223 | 236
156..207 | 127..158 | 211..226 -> -0.58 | 240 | 249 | 252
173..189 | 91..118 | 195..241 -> -1.06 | 216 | 252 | 247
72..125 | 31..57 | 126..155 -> -3.23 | 158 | 217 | 240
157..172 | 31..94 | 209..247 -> -1.54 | 186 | 244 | 243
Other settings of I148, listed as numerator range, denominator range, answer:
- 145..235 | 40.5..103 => 1.24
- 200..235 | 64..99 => 1.20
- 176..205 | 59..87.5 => 1.21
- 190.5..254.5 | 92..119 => 1.13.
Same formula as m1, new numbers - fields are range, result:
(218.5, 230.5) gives 246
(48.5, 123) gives 210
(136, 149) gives 241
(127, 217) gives 246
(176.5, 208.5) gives 250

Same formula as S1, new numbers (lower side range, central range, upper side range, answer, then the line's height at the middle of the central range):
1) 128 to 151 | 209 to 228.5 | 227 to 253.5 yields -0.93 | 238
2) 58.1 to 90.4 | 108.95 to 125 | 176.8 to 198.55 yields -0.44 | 223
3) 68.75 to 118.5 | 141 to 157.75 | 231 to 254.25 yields -0.99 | 222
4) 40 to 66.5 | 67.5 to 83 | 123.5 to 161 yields -0.90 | 197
